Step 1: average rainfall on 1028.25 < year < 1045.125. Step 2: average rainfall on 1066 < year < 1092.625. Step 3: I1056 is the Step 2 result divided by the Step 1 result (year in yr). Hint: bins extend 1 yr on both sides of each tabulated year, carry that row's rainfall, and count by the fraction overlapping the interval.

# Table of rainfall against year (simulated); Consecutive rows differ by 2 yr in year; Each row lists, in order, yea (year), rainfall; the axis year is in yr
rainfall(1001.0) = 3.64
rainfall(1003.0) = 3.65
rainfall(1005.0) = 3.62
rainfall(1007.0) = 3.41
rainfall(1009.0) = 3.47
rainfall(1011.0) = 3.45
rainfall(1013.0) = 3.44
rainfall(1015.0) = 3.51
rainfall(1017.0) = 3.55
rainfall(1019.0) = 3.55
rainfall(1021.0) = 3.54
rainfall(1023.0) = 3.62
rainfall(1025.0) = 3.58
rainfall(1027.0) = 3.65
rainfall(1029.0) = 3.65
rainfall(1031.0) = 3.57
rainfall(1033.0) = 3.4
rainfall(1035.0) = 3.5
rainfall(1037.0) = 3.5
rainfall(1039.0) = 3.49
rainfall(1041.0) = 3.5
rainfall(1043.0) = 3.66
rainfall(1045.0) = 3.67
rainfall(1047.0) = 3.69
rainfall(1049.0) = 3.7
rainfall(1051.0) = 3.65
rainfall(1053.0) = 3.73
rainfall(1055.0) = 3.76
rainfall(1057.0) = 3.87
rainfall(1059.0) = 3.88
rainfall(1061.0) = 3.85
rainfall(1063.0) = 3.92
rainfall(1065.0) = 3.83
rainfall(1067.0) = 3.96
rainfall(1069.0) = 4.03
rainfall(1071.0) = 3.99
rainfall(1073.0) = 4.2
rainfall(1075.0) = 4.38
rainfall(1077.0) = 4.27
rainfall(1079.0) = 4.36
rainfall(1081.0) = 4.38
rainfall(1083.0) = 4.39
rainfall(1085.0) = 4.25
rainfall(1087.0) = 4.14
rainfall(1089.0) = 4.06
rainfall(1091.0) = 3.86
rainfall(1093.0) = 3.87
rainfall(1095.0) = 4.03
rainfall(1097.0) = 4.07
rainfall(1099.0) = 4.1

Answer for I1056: 1.18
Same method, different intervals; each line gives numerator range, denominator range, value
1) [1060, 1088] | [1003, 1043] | 1.17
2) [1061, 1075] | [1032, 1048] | 1.13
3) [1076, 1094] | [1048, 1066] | 1.10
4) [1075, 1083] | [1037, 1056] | 1.19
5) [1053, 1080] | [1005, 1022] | 1.15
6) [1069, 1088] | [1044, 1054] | 1.15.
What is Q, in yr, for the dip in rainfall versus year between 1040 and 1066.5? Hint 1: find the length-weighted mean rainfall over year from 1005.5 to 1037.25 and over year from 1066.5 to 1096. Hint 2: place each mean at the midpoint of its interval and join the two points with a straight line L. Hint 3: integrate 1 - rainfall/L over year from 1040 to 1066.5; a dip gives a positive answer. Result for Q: 0.7 yr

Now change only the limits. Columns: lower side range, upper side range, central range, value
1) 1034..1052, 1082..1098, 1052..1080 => -1.21 yr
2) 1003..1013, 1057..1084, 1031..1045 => 0.98 yr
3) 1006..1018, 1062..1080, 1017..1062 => 1.55 yr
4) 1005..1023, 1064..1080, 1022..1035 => 0.31 yr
